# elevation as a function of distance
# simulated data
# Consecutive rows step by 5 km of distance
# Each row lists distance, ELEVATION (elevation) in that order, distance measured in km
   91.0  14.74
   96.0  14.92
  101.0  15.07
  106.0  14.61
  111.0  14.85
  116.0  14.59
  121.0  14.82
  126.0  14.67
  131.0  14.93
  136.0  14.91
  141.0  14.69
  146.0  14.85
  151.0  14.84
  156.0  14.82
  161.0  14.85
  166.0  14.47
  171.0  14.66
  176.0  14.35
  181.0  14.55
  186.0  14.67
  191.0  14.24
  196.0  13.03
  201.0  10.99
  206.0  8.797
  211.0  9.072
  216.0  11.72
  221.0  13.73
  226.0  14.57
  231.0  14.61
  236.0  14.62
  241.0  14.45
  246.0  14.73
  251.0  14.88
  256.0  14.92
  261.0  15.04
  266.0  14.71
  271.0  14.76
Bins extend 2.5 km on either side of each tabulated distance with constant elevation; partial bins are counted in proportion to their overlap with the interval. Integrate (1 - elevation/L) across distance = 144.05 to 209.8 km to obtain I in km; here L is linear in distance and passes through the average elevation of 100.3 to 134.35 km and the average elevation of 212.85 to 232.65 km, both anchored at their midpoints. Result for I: 1.8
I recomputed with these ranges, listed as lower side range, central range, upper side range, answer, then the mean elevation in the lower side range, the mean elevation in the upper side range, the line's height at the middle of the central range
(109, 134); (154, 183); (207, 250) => -1.0 km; 14.8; 13.3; 14.1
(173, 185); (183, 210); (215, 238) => 4.0 km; 14.5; 14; 14.3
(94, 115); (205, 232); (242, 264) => 5.0 km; 14.8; 14.9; 14.9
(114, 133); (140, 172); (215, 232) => -0.7 km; 14.8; 13.7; 14.4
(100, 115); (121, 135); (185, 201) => -0.3 km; 14.8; 13.4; 14.5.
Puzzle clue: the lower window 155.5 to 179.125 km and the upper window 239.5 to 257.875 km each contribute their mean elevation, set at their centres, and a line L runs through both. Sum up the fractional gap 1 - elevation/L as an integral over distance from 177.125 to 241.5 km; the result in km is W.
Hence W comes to 7.4 km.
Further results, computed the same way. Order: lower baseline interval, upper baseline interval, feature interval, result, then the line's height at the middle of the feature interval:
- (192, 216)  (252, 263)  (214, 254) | -3.3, 13.2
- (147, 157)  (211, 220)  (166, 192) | -2.3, 13.3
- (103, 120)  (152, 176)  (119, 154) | -0.3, 14.7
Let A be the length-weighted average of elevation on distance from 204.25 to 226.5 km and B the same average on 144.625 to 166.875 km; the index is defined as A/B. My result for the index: 0.77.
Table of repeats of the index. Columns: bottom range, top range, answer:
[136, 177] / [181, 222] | 0.82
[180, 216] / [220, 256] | 1.21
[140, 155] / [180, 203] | 0.91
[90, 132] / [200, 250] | 0.87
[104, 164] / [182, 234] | 0.85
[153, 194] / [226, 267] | 1.01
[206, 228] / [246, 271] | 1.26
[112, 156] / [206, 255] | 0.91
